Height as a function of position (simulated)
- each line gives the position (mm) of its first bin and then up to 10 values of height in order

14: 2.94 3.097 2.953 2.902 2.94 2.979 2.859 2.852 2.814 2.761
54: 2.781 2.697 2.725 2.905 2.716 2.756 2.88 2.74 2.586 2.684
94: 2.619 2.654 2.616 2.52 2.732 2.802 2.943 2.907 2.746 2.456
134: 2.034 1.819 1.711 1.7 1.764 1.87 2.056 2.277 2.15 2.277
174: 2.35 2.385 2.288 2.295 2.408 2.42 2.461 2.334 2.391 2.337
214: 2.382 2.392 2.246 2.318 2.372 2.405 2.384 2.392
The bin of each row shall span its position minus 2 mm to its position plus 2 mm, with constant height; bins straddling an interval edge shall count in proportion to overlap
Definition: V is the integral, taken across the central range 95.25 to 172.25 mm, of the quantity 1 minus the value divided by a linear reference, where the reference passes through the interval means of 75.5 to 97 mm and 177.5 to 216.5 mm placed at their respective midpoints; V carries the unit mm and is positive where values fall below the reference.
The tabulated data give 7.3 mm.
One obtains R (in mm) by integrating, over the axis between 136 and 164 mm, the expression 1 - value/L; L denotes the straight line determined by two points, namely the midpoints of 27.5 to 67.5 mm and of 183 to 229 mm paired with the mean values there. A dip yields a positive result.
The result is 7.1 mm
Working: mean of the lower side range 2.83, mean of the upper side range 2.36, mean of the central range 1.89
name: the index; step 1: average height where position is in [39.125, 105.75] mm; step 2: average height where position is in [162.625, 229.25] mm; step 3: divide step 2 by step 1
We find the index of 0.86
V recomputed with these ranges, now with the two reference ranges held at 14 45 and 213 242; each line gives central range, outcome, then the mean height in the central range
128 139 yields 2.11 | 2.13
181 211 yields 0.98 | 2.37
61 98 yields 0.80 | 2.73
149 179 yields 4.67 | 2.15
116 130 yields -0.75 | 2.81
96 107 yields 0.49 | 2.6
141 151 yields 3.37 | 1.72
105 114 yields 0.08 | 2.68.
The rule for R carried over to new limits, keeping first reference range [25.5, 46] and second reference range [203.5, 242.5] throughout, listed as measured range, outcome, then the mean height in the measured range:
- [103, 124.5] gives -0.80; 2.77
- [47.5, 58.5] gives 0.35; 2.76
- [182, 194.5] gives 0.53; 2.36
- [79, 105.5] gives 0.82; 2.65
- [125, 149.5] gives 5.43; 2.03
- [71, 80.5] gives -0.07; 2.8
